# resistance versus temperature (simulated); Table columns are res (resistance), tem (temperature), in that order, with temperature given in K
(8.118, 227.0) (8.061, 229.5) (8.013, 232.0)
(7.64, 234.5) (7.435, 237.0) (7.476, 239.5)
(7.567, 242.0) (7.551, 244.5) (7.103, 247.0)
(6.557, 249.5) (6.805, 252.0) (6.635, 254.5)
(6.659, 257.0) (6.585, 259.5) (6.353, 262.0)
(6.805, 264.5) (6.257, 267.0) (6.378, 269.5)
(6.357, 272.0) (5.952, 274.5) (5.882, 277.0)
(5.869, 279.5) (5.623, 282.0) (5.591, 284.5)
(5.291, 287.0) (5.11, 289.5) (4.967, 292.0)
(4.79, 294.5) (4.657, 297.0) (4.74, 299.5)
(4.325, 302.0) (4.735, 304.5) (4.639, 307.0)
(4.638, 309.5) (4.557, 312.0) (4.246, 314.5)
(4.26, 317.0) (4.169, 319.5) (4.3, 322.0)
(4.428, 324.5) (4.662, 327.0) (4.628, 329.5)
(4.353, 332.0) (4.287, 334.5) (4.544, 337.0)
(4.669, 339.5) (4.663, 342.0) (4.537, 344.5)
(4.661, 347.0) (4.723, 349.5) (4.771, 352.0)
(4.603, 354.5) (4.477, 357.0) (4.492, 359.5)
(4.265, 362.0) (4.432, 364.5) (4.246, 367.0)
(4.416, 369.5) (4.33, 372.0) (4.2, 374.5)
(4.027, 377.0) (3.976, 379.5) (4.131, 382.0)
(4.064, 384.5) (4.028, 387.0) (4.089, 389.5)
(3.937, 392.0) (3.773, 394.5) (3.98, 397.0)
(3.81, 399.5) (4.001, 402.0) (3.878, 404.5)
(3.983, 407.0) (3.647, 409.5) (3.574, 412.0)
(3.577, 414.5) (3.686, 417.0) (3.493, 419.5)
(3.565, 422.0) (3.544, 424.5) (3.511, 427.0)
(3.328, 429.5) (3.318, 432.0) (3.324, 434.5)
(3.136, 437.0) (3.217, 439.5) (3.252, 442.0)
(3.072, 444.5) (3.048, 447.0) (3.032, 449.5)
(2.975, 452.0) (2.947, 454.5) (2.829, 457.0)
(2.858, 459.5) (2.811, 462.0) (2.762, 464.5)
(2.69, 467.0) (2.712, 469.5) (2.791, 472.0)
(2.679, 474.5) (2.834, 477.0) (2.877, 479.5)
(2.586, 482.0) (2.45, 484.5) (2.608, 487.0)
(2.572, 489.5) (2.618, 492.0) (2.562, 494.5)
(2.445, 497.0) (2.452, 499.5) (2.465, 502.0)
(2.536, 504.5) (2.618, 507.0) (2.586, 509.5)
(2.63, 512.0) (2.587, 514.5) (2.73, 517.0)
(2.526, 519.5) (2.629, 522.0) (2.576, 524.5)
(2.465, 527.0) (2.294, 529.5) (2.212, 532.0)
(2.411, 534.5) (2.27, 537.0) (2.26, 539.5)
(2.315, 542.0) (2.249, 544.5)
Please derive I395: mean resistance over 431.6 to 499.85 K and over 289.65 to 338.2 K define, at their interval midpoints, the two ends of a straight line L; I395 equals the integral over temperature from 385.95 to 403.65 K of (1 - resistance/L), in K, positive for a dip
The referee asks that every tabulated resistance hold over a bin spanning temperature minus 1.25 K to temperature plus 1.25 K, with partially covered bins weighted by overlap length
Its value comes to -1.53 K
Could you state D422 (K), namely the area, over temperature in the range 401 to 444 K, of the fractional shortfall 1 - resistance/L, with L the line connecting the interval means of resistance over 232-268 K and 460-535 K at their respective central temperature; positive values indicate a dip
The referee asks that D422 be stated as 4.50 K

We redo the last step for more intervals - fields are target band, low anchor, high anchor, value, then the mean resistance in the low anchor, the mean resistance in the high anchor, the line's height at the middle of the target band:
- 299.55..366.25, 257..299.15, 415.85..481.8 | 5.3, 5.78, 3.08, 4.91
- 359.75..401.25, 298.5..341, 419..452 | -2.8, 4.48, 3.28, 3.85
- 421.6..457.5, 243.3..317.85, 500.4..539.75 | 3.6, 5.67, 2.49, 3.56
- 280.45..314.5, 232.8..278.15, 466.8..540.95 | 6.7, 6.79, 2.55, 6.08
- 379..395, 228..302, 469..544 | 1.5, 6.34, 2.54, 4.42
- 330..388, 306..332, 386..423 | -3.4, 4.45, 3.8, 4.14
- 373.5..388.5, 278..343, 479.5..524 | -0.5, 4.73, 2.57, 3.93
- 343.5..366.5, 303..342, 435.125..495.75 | -2.4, 4.48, 2.84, 4.11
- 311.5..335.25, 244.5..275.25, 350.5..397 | 4.0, 6.59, 4.23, 5.27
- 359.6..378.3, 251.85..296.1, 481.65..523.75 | 1.1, 5.96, 2.56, 4.55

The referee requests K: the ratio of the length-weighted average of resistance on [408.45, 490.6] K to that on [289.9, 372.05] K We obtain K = 0.7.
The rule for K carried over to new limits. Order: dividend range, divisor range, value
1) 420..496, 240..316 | 0.51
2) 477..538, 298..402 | 0.58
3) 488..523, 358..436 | 0.66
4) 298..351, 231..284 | 0.67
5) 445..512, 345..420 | 0.66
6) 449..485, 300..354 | 0.62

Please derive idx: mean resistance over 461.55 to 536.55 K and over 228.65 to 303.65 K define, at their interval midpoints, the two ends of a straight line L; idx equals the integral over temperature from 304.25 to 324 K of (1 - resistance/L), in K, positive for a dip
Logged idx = 3.9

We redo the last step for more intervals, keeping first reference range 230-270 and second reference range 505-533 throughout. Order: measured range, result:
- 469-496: 4.2 K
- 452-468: 3.1 K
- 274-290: 2.1 K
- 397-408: 1.4 K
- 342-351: 1.3 K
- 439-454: 2.6 K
